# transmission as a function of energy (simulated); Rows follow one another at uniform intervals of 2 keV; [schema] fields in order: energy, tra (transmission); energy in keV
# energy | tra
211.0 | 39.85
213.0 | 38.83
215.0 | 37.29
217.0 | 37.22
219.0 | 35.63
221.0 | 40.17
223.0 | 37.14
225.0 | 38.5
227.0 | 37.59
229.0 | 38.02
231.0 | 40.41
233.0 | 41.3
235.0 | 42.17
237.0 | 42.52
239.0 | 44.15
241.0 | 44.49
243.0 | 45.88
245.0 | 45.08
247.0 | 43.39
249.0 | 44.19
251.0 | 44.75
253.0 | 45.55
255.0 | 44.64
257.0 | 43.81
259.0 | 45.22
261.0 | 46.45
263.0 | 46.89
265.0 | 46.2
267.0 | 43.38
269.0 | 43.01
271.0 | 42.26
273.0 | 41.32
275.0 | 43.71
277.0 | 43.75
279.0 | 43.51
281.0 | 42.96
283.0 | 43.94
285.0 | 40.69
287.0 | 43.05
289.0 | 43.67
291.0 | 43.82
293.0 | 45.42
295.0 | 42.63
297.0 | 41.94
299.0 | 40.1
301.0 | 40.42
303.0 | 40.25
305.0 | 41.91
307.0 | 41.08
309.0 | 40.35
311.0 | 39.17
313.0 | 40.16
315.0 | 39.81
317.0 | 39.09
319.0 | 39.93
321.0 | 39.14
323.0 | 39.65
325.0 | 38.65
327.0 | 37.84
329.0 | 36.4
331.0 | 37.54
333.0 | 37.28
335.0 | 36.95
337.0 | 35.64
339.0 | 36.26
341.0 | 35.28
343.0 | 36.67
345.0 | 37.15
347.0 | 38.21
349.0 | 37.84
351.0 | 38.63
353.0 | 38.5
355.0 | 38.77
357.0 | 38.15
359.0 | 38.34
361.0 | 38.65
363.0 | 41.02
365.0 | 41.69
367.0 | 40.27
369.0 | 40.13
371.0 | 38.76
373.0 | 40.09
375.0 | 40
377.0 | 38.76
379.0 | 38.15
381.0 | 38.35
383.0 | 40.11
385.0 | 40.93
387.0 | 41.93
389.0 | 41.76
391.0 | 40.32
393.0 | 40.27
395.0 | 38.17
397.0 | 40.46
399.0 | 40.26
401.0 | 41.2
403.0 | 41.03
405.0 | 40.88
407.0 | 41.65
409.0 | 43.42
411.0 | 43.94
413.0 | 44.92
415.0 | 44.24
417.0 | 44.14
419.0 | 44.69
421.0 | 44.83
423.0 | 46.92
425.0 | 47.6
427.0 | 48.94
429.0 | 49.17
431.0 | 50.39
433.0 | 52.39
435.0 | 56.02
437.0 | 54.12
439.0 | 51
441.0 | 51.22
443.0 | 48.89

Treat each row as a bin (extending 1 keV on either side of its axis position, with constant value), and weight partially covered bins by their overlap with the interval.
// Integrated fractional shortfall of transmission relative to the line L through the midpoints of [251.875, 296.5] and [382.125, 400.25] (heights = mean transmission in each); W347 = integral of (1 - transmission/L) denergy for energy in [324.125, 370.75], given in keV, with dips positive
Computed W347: 4.07 keV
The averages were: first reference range 43.9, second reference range 40.5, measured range 38.1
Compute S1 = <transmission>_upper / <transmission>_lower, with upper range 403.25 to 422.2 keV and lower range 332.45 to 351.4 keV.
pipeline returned 1.18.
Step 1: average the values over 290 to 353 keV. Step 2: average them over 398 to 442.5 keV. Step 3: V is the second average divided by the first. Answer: 1.19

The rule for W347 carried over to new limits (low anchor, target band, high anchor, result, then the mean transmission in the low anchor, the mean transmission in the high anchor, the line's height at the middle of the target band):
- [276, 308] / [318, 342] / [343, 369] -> 1.7 keV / 42.4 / 38.9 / 40.3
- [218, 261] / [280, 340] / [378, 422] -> 2.5 keV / 42.2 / 41.6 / 42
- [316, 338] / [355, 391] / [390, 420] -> 0.5 keV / 38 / 42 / 40.3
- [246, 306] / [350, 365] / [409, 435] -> 2.1 keV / 43.4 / 47.1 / 45.5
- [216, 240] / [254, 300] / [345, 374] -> -4.9 keV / 39.6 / 39.1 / 39.4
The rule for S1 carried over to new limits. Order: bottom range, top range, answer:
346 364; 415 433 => 1.22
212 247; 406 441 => 1.18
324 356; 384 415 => 1.11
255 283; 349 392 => 0.90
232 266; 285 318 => 0.93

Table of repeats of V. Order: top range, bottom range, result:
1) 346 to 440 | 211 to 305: 1.01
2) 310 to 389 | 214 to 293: 0.91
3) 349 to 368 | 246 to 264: 0.87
